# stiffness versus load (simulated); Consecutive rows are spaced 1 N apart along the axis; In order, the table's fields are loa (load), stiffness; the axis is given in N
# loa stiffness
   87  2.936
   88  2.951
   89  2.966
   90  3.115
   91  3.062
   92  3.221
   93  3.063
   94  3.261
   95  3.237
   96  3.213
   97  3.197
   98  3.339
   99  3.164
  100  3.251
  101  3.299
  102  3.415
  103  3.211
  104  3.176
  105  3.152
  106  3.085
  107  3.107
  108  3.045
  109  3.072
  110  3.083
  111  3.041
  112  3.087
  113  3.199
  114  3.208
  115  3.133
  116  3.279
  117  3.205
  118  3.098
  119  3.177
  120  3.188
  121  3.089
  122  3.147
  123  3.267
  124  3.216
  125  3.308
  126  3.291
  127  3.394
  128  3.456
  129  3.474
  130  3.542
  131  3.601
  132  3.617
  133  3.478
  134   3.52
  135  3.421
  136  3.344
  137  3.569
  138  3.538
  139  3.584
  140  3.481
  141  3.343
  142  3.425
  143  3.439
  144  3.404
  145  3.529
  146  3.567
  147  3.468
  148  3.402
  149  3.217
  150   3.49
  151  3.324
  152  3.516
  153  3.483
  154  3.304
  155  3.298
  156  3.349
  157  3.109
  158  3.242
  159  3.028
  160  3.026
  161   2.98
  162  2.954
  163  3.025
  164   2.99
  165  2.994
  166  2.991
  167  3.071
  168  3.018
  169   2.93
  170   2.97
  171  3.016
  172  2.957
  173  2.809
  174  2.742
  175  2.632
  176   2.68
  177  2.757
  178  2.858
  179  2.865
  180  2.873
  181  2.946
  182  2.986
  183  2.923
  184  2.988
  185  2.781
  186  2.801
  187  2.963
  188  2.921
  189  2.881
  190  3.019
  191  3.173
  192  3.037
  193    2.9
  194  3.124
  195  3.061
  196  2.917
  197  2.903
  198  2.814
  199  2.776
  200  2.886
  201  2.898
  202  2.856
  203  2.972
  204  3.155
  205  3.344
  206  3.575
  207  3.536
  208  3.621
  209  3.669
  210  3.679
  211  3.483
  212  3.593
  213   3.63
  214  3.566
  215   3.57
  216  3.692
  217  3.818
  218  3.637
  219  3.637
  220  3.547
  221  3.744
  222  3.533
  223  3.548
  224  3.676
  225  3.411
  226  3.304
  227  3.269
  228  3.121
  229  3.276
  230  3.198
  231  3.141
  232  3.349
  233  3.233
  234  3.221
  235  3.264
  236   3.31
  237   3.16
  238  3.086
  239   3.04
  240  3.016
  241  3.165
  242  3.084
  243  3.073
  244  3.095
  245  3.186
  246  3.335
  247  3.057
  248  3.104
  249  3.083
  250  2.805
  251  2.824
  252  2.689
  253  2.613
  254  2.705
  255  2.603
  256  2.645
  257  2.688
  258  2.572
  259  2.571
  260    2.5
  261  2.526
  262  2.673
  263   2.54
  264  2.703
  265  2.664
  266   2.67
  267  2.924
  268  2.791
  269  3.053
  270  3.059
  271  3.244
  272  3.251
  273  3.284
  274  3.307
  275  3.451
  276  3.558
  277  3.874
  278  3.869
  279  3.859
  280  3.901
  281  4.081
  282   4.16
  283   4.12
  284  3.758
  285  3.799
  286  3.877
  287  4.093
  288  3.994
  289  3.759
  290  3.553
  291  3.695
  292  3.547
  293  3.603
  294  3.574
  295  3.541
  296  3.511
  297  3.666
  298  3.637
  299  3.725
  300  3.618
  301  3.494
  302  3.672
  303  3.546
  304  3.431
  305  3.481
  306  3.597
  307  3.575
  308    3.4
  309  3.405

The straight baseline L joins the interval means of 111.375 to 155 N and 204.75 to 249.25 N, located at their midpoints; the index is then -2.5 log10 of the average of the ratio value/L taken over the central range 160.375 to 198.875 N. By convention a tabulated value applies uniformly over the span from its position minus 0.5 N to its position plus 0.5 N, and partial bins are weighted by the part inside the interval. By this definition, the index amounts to 0.153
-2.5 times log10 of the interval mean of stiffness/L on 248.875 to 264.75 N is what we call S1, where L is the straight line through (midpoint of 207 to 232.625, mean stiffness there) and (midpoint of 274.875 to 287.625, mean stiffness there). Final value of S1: 0.369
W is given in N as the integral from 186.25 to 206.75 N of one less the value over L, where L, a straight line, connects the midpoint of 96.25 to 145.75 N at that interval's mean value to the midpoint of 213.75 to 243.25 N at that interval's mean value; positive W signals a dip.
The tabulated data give 2.0 N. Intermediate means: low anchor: 3.3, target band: 3.01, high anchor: 3.36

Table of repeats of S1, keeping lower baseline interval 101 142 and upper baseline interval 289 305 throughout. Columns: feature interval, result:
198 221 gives 0.01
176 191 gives 0.17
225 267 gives 0.18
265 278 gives 0.11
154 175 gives 0.12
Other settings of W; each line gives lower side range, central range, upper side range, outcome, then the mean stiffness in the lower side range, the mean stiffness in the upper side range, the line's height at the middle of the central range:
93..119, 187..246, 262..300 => 2.0 N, 3.18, 3.5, 3.38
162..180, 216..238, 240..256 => -3.4 N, 2.9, 2.95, 2.94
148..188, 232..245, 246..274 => -1.3 N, 3.03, 2.83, 2.87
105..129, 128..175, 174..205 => -3.2 N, 3.19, 2.92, 3.06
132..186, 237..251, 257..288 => 0.8 N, 3.16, 3.29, 3.26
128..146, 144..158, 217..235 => 0.4 N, 3.49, 3.41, 3.48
